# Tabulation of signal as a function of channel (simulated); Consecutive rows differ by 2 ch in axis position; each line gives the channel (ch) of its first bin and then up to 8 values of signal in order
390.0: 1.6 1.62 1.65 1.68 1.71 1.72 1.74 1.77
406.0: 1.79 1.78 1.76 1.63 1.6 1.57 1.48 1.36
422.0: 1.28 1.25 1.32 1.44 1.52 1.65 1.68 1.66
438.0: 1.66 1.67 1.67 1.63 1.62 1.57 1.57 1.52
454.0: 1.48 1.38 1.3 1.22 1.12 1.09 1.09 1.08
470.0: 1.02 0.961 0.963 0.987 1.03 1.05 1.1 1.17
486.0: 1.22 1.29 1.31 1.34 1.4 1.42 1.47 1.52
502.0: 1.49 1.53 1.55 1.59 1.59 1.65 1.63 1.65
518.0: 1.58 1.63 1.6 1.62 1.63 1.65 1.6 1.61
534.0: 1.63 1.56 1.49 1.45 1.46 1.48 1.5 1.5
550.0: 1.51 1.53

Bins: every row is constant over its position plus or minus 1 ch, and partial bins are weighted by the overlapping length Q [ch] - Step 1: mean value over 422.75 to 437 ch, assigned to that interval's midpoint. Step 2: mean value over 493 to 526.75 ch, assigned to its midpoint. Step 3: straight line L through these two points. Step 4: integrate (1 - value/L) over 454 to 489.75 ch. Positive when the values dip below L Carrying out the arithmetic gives 9.2 ch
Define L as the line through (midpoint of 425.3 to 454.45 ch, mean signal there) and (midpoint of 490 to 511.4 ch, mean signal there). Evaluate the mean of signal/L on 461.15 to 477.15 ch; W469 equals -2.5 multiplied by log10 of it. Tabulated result 0.43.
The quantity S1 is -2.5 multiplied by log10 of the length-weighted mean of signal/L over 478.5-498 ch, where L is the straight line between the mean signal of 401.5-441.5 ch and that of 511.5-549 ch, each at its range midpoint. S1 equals 0.24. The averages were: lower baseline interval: 1.58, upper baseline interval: 1.57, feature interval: 1.26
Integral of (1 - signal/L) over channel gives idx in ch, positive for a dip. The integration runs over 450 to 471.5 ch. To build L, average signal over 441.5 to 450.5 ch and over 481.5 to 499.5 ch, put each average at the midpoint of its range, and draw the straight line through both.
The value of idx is 3.9 ch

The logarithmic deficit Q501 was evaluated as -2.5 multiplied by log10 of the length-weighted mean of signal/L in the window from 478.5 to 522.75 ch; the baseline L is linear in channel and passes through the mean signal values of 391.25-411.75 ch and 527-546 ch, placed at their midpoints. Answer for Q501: 0.11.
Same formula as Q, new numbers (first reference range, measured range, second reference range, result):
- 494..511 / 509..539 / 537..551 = -2.20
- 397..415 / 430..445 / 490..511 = -0.08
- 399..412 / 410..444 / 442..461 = 1.80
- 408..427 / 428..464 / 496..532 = 0.12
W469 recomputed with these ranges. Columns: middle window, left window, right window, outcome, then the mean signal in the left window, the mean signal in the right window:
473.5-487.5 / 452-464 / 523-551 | 0.25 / 1.3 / 1.55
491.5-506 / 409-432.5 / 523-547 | 0.05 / 1.48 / 1.56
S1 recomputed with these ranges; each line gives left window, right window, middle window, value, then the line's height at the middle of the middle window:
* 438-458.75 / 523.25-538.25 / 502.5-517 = 0.00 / 1.59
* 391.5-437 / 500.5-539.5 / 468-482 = 0.49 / 1.59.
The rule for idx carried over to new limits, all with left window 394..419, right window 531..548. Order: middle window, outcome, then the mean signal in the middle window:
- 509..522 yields -0.6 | 1.62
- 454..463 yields 1.9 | 1.28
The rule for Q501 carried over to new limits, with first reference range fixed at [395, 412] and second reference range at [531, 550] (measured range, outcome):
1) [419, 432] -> 0.22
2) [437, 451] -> 0.03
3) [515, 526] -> -0.05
